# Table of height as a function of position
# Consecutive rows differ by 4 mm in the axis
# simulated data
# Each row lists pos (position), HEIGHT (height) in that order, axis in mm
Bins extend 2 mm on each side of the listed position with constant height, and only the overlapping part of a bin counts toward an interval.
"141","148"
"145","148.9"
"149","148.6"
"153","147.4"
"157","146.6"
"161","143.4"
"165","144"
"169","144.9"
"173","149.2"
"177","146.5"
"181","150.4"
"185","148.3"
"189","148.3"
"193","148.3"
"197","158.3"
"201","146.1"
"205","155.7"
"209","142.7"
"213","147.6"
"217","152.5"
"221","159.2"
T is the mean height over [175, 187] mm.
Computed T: 148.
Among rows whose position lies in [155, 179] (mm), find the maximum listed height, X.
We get 149.2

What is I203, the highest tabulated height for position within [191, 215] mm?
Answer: 158.3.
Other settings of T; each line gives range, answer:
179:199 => 151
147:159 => 148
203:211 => 149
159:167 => 144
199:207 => 151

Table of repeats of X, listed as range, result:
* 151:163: 147.4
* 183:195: 148.3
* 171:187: 150.4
